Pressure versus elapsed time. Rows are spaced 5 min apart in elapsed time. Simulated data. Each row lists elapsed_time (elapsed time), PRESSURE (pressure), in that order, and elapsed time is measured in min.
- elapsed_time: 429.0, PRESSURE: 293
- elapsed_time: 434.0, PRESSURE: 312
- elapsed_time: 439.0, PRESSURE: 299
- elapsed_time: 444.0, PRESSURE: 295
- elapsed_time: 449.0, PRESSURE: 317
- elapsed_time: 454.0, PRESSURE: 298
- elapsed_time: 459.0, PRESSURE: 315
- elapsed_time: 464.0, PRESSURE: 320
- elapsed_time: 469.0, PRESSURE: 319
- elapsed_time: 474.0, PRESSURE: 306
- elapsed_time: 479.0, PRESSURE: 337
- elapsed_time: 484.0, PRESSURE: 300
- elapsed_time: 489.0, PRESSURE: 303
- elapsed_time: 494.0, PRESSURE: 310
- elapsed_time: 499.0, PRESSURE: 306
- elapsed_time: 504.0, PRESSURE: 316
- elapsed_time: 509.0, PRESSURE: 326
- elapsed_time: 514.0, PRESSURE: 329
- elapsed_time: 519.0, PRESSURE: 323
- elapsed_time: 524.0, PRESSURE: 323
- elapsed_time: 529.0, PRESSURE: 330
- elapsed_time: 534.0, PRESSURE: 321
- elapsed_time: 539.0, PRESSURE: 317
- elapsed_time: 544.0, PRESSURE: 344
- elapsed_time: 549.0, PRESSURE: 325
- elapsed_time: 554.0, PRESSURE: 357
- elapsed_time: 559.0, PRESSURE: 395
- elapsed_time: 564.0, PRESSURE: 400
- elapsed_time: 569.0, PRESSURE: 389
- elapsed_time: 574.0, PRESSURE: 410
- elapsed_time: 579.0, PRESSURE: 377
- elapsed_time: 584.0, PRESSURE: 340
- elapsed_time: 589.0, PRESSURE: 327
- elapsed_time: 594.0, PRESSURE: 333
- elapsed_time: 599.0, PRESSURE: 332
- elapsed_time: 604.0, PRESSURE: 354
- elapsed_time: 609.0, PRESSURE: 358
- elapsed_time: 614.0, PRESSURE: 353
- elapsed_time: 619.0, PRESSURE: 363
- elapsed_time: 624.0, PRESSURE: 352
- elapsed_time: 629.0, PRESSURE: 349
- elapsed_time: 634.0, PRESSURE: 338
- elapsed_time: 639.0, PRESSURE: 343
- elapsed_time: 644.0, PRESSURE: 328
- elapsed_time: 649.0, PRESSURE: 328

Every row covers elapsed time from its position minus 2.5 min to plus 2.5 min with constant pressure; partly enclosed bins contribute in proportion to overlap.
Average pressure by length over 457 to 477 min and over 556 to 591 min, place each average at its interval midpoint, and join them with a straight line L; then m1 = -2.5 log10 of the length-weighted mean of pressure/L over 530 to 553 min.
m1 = 0.09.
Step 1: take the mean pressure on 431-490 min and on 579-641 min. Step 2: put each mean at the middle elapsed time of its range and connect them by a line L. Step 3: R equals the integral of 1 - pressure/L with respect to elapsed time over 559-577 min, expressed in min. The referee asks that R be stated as -3.3 min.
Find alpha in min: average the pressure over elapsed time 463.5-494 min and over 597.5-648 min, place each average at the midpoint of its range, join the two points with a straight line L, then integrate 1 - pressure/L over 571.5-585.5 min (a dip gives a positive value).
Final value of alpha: -1.7 min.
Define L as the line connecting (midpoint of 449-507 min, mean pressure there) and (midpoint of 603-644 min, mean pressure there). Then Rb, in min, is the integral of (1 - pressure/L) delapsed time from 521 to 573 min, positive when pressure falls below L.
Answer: -3.4 min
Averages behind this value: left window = 312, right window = 350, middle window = 352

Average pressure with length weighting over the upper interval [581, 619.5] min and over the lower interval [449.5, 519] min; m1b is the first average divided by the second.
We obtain 1.09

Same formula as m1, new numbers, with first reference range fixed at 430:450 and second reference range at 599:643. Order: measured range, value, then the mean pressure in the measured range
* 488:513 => 0.02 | 314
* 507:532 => -0.01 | 326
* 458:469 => -0.03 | 318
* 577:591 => -0.02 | 348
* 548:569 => -0.13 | 375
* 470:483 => -0.02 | 319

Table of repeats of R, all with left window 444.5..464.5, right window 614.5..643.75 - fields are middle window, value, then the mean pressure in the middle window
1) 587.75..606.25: 0.21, 337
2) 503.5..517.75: -0.11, 325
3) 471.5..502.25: 0.63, 310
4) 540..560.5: -1.23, 351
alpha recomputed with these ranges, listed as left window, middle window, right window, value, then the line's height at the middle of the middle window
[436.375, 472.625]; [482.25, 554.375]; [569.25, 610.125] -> 2.2 min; 331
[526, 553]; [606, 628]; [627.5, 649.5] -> -1.3 min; 336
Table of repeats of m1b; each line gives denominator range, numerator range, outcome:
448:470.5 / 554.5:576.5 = 1.26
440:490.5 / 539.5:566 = 1.16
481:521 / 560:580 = 1.26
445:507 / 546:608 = 1.16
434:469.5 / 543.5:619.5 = 1.17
